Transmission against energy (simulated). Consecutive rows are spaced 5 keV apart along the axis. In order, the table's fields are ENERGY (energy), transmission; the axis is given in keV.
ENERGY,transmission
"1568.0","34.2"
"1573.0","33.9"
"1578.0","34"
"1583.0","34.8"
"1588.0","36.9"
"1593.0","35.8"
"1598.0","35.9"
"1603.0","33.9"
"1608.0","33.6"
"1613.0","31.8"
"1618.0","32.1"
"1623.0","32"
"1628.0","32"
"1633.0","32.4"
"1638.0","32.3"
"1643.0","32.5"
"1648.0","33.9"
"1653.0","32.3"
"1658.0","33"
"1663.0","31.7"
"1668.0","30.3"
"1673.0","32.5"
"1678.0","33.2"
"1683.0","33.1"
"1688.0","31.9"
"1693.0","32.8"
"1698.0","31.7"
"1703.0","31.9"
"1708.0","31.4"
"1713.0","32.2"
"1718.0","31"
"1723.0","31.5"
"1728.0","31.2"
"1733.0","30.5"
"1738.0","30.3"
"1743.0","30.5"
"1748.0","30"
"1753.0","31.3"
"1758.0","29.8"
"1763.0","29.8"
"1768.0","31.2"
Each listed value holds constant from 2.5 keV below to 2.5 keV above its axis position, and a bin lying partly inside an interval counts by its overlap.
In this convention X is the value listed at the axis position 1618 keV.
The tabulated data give 32.1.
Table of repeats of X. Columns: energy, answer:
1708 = 31.4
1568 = 34.2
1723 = 31.5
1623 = 32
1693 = 32.8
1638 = 32.3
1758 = 29.8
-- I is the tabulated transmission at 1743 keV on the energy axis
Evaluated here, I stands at 30.5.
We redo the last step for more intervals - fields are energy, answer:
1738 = 30.3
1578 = 34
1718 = 31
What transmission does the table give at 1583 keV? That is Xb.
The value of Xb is 34.8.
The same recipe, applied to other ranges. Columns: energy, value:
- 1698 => 31.7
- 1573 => 33.9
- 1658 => 33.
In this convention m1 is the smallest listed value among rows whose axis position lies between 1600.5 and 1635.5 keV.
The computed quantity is 31.8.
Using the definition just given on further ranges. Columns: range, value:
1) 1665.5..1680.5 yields 30.3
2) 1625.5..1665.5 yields 31.7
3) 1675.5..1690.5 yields 31.9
